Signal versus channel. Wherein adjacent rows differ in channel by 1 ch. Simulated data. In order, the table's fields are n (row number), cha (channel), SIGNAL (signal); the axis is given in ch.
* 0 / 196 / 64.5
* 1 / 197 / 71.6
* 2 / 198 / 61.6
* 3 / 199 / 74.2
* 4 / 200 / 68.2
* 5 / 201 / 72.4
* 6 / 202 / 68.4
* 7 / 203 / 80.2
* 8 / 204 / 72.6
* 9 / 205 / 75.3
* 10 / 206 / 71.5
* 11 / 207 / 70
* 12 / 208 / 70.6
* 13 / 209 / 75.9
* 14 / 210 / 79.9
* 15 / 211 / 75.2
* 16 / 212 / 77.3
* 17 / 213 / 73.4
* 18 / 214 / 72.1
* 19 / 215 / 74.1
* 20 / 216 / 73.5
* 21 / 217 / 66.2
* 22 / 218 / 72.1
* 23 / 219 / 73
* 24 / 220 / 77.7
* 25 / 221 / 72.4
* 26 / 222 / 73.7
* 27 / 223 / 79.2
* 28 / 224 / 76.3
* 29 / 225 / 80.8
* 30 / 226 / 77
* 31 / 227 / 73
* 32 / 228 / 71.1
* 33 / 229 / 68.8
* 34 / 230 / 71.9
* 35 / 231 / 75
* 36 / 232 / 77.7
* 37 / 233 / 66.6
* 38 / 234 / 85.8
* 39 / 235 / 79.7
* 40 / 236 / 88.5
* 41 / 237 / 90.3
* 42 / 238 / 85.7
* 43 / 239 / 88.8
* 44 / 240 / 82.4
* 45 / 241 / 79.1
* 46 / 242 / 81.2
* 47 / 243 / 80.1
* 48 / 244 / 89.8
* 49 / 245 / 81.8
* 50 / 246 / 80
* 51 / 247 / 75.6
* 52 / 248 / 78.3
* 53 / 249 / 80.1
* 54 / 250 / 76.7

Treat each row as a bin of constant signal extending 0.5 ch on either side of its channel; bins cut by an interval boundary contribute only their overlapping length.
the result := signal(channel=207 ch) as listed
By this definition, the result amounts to 70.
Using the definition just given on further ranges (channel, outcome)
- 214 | 72.1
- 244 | 89.8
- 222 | 73.7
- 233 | 66.6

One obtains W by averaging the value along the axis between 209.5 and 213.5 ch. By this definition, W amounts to 76.5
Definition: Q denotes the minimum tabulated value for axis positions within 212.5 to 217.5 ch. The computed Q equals 66.2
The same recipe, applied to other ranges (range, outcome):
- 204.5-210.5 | 70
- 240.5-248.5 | 75.6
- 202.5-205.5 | 72.6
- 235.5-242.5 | 79.1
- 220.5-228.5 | 71.1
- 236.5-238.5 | 85.7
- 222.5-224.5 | 76.3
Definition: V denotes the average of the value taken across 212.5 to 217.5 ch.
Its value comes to 71.9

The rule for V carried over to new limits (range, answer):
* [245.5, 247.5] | 77.8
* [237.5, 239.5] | 87.2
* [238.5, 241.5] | 83.4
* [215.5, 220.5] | 72.5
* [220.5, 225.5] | 76.5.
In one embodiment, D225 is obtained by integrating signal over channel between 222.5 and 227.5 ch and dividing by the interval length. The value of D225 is 77.3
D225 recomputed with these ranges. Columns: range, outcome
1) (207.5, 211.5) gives 75.4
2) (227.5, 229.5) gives 69.9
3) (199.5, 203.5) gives 72.3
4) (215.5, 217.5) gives 69.8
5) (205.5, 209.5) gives 72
